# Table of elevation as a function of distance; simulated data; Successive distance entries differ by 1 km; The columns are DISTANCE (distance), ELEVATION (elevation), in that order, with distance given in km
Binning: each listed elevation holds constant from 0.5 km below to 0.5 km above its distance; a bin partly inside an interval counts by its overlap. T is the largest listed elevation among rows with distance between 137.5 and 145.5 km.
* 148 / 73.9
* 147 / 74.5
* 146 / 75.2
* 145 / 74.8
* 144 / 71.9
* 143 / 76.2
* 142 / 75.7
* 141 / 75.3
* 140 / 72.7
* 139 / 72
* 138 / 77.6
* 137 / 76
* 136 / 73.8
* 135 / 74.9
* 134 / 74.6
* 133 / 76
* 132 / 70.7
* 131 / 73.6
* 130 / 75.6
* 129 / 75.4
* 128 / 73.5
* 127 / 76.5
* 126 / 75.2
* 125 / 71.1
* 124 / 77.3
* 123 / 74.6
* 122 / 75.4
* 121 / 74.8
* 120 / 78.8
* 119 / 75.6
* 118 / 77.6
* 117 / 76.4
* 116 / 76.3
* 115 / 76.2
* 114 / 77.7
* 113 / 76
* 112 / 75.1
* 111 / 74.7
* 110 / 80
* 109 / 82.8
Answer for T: 77.6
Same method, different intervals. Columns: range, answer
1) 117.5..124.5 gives 78.8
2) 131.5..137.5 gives 76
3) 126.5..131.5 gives 76.5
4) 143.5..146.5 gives 75.2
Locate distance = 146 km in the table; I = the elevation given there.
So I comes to 75.2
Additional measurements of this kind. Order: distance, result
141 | 75.3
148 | 73.9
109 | 82.8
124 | 77.3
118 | 77.6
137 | 76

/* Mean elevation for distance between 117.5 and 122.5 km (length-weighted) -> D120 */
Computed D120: 76.4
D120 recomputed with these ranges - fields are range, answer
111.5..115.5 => 76.2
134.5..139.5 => 74.9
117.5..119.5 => 76.6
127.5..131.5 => 74.5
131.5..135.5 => 74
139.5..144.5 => 74.4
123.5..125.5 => 74.2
